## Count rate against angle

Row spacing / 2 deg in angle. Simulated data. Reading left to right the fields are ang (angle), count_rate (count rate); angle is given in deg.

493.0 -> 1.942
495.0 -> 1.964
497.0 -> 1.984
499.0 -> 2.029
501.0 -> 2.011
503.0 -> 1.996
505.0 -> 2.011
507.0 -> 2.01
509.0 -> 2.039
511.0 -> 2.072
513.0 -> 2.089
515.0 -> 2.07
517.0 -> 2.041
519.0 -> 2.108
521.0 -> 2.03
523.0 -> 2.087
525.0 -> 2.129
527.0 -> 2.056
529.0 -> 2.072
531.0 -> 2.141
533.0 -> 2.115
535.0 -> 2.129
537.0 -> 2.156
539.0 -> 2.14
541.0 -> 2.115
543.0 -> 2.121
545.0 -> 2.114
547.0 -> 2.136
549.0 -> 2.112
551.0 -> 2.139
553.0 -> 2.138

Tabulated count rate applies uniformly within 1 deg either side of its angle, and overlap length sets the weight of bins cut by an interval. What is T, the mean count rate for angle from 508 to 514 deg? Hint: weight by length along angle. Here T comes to 2.07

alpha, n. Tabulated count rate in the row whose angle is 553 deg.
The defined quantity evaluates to 2.138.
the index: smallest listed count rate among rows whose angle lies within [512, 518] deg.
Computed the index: 2.041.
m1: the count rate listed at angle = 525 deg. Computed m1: 2.129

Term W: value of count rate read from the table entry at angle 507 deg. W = 2.01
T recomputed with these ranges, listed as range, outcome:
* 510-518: 2.07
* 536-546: 2.13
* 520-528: 2.08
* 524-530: 2.09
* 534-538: 2.14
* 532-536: 2.12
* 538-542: 2.13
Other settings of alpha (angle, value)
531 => 2.141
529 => 2.072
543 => 2.121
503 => 1.996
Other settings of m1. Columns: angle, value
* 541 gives 2.115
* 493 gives 1.942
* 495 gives 1.964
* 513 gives 2.089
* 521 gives 2.03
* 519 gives 2.108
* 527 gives 2.056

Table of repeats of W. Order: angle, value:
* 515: 2.07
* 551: 2.139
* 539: 2.14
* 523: 2.087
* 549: 2.112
